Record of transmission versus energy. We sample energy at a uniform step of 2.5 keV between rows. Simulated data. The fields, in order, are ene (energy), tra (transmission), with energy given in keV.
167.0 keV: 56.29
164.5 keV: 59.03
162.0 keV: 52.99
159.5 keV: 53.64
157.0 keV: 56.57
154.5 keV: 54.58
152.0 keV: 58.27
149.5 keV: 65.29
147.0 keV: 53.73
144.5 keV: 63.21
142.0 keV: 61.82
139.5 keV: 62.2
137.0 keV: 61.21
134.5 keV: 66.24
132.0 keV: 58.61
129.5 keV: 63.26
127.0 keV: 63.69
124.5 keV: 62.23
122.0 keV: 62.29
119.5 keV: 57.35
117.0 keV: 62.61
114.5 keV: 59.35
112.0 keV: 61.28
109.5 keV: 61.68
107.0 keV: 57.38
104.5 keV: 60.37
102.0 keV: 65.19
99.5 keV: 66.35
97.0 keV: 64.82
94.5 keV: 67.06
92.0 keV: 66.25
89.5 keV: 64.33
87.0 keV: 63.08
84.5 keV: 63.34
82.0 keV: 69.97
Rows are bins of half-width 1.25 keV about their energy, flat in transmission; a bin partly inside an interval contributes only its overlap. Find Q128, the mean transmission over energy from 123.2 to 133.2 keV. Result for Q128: 62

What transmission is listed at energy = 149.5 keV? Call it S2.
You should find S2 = 65.29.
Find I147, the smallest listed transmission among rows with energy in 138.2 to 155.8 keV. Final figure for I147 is 53.73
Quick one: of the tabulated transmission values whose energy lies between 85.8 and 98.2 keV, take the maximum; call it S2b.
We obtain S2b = 67.06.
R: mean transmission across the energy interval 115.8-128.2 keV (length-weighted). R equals 61.6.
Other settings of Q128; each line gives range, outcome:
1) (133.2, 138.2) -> 63.7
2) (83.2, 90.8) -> 63.6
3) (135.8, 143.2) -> 61.7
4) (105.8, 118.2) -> 60.5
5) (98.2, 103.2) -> 65.8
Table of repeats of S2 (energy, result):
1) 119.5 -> 57.35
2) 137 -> 61.21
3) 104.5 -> 60.37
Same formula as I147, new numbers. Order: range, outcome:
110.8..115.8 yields 59.35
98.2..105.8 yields 60.37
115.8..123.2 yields 57.35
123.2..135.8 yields 58.61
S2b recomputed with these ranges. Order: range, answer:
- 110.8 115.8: 61.28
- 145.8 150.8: 65.29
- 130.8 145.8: 66.24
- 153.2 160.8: 56.57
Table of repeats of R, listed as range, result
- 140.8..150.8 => 61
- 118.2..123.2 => 59.8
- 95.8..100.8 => 65.6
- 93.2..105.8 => 64.7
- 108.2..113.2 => 61.4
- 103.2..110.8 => 59.9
